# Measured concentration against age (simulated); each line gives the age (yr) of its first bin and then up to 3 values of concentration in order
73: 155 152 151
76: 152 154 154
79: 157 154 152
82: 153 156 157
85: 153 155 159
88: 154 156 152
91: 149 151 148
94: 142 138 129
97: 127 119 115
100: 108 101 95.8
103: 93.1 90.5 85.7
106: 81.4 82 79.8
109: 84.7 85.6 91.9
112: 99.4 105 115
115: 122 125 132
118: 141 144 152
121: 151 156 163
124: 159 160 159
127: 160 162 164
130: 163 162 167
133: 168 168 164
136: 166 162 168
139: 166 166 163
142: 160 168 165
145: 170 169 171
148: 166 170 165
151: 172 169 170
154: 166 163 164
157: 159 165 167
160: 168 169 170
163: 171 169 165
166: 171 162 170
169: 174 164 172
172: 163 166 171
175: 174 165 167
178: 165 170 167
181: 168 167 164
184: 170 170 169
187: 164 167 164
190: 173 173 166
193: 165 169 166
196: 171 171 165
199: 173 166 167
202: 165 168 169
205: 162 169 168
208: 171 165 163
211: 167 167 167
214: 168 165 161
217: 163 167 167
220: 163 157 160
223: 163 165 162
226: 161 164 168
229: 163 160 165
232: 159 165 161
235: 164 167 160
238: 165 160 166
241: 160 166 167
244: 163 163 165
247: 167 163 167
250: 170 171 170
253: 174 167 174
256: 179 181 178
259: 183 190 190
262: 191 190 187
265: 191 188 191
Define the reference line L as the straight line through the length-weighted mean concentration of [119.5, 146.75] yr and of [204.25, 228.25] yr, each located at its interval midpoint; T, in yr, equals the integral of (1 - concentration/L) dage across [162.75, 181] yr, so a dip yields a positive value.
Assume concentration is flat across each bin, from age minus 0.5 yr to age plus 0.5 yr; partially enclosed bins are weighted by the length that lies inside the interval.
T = -0.5 yr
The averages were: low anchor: 163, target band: 168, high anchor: 165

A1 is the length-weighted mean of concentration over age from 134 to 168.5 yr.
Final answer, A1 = 167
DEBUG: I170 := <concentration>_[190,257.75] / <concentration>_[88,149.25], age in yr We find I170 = 1.2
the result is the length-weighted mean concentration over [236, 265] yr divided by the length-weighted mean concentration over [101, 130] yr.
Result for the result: 1.40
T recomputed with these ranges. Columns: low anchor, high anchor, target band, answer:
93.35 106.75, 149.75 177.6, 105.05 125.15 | 0.70 yr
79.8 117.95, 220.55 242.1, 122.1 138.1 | -3.65 yr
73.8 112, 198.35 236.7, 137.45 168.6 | -4.44 yr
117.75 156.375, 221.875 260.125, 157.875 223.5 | -0.78 yr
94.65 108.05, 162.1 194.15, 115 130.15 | -3.72 yr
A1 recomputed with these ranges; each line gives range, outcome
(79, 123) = 127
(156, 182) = 168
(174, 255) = 166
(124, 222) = 167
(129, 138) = 165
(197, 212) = 167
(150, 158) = 166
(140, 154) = 167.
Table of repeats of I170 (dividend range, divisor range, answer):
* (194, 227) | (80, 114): 1.35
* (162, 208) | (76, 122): 1.31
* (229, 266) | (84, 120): 1.41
